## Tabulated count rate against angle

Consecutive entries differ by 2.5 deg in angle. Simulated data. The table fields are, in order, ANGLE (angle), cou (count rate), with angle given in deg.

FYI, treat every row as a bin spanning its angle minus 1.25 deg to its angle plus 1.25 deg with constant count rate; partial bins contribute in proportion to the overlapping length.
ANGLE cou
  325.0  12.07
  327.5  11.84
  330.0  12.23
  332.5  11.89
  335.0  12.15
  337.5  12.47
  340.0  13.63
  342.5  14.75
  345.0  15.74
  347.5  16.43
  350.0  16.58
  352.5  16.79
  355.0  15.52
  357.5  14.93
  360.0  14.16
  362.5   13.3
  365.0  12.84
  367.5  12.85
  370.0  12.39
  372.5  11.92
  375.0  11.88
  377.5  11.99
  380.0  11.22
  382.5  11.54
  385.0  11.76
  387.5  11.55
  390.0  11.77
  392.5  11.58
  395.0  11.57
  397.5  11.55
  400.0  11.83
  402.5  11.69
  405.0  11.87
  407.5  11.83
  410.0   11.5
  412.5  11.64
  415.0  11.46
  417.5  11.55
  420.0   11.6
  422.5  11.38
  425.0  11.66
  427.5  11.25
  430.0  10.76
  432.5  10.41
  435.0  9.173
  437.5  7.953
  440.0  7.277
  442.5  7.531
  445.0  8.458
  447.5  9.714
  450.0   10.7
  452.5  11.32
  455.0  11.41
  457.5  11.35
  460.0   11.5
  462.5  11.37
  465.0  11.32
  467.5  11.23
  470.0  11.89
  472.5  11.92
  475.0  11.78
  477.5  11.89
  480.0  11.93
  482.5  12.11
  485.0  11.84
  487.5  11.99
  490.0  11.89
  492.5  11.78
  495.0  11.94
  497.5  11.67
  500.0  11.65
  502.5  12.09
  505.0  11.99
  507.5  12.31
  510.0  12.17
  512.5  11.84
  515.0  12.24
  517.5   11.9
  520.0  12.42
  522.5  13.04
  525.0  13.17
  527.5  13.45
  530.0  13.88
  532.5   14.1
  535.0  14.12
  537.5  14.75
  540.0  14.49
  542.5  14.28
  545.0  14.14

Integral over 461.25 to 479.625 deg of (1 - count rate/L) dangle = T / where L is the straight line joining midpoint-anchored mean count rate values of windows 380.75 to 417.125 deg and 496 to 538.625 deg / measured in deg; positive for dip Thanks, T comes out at 1.0 deg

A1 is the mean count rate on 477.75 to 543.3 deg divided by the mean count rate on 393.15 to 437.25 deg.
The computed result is 1.1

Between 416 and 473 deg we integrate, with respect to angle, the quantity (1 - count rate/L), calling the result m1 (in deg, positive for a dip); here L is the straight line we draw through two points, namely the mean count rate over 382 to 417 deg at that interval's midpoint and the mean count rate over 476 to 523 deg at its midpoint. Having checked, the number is 6.17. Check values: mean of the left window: 11.7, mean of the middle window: 10.5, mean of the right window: 12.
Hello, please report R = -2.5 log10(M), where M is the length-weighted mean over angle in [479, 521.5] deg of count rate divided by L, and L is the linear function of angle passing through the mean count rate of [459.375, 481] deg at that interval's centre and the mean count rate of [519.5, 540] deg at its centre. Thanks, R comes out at 0.061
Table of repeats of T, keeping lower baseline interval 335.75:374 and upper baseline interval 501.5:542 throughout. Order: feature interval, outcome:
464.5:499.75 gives 4.0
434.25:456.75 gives 7.0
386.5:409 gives 3.6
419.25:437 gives 3.8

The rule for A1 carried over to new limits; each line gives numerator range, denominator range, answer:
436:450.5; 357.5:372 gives 0.64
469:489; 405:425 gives 1.03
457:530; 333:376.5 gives 0.86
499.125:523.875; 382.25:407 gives 1.04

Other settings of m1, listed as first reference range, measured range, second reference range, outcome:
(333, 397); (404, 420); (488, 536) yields 1.7 deg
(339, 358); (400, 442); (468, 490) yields 8.6 deg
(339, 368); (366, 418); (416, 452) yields 3.0 deg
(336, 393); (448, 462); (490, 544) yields 2.0 deg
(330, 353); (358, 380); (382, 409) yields 0.5 deg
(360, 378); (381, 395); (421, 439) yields 0.3 deg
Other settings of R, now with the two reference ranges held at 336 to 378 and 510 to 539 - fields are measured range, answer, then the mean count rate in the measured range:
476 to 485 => 0.12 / 12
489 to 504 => 0.13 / 11.8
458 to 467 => 0.18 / 11.4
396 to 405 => 0.18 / 11.7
